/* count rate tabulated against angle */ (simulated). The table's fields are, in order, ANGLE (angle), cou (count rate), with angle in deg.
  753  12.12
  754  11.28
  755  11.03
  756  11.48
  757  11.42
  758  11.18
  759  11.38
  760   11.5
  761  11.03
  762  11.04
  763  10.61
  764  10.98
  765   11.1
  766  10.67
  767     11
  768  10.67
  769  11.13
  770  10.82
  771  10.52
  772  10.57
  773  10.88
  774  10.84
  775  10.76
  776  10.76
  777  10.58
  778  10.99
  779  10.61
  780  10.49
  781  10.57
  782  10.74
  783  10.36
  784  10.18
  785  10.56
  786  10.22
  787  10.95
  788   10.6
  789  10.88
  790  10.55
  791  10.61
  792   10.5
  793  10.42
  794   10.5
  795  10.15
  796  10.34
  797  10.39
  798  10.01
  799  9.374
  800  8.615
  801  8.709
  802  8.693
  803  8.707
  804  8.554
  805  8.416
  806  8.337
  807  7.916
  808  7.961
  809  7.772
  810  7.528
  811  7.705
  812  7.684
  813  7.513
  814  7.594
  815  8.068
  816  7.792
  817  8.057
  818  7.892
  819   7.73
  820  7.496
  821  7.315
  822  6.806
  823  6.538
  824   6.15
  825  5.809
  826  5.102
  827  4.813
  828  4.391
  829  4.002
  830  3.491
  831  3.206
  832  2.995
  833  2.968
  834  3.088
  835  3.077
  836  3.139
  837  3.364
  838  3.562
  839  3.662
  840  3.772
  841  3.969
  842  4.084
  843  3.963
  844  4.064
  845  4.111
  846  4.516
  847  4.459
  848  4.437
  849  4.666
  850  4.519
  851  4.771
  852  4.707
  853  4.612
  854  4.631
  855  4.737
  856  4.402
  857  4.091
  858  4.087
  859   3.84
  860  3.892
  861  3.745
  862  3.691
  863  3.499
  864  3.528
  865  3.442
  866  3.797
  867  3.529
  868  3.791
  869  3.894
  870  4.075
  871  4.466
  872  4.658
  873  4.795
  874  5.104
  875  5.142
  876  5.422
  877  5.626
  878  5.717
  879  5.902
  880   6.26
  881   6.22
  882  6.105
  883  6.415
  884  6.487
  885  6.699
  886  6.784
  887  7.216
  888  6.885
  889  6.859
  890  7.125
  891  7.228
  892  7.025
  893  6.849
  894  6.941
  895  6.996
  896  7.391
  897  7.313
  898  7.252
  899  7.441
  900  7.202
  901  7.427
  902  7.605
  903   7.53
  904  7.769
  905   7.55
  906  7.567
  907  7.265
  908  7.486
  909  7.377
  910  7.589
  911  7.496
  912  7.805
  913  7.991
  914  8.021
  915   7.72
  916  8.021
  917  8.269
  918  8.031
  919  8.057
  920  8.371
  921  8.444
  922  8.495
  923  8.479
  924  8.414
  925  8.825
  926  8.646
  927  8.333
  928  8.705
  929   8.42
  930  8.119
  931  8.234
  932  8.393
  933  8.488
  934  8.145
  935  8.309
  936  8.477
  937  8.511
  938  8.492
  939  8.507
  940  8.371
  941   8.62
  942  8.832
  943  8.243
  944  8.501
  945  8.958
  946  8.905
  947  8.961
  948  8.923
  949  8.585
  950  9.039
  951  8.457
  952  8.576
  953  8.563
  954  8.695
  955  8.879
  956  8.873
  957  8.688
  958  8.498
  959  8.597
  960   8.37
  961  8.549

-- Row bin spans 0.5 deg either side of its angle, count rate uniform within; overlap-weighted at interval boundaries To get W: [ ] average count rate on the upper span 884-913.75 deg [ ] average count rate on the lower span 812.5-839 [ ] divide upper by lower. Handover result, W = 1.34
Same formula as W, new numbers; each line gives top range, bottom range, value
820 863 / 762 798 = 0.41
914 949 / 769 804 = 0.82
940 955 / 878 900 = 1.28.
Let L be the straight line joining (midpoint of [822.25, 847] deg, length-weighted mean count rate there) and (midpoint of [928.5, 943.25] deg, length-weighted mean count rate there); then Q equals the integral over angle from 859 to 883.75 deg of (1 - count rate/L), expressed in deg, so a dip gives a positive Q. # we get 4.4 deg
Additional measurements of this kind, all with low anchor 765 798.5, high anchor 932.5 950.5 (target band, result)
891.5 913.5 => 4.08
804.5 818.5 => 3.23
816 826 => 3.06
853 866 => 7.63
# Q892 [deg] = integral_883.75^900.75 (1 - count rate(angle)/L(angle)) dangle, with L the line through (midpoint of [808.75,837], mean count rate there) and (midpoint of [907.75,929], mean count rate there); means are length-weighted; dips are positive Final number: 1.0 deg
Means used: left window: 5.86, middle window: 7.05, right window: 8.14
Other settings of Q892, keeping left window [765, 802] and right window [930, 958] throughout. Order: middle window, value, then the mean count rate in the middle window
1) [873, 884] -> 4.2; 5.78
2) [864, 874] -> 5.7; 4.08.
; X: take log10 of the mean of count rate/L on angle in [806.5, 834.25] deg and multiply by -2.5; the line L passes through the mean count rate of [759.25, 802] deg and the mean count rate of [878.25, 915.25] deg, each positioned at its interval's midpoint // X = 0.44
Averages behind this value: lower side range 10.5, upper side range 7.14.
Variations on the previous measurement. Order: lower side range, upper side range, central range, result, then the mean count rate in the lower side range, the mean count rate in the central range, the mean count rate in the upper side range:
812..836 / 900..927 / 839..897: 0.325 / 5.72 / 5.09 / 7.93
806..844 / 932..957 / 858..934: 0.126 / 5.64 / 6.68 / 8.62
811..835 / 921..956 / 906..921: 0.022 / 5.91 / 7.83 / 8.56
